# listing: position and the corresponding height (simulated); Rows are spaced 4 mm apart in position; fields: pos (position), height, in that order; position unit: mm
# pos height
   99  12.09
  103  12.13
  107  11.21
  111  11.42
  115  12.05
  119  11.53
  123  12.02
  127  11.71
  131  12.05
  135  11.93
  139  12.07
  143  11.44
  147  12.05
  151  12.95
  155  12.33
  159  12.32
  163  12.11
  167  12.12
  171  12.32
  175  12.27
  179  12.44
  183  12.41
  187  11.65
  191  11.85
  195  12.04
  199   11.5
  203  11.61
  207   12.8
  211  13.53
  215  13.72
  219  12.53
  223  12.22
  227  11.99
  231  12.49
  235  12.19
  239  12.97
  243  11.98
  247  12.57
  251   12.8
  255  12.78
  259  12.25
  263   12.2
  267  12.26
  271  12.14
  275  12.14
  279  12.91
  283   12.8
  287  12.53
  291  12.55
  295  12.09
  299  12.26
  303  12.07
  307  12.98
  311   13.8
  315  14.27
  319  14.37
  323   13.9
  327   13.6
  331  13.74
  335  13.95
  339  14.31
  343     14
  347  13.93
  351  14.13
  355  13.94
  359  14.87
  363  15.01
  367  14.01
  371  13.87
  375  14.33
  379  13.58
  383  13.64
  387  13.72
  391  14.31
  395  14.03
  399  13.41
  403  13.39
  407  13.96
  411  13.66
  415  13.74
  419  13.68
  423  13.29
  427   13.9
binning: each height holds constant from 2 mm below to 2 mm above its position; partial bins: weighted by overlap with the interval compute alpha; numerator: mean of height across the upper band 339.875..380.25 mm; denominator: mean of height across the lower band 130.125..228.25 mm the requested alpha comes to 1.16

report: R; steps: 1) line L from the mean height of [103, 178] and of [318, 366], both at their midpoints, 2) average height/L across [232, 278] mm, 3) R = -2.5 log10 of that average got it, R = 0.07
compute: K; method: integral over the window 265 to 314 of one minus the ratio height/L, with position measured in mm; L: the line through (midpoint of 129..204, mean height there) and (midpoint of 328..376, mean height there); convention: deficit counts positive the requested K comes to 3.2 mm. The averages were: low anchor 12.1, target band 12.6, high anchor 14.2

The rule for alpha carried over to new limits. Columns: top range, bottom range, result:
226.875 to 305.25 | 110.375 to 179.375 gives 1.03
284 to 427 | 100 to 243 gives 1.12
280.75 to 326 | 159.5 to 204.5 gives 1.09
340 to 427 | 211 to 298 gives 1.11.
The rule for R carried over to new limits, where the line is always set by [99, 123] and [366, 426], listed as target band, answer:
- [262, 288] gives 0.04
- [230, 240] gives 0.01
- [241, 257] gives 0.02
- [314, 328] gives -0.06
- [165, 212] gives 0.01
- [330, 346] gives -0.05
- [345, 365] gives -0.07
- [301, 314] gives 0.01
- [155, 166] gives -0.01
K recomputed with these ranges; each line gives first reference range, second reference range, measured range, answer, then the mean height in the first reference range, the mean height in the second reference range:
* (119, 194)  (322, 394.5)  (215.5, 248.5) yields 1.0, 12.1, 14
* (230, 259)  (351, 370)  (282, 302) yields 1.3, 12.5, 14.4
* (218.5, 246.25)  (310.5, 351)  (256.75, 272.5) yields 0.8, 12.3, 14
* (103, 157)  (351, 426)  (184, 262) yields 1.5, 11.9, 13.9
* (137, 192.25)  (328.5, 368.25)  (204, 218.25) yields -0.5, 12.2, 14.2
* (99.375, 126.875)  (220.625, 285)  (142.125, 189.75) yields -0.8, 11.7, 12.4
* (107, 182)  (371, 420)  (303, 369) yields -3.0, 12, 13.8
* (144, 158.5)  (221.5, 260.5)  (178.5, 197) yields 0.5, 12.4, 12.4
